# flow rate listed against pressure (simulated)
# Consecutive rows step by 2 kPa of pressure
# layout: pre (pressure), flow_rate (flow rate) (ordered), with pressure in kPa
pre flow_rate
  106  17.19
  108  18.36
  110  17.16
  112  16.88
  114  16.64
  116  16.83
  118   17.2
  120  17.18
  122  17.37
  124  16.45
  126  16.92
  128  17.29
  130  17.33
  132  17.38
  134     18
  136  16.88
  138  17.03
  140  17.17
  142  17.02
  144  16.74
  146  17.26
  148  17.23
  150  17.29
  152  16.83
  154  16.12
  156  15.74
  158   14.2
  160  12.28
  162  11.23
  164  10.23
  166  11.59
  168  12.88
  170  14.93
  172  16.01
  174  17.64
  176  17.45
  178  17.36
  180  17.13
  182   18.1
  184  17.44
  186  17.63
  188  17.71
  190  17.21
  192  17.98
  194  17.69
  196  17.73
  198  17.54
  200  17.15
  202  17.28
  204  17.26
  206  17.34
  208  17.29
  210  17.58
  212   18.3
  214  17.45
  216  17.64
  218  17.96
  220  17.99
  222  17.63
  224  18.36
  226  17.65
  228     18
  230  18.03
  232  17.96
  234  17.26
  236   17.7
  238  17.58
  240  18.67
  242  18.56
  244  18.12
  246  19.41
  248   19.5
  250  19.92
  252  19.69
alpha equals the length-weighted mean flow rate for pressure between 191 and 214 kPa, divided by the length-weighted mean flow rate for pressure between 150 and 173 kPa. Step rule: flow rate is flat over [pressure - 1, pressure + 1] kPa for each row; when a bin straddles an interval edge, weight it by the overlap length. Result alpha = 1.26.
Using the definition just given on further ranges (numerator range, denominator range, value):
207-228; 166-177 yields 1.16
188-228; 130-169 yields 1.14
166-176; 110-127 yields 0.90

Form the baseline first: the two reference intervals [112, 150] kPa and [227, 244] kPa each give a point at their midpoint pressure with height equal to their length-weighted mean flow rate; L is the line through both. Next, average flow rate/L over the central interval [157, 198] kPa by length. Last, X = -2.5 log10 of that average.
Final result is 0.11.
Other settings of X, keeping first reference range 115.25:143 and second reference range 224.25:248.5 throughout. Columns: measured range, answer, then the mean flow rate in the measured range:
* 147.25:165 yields 0.20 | 14.5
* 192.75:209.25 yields 0.03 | 17.4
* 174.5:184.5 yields 0.01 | 17.5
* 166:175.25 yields 0.17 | 15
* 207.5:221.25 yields 0.01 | 17.8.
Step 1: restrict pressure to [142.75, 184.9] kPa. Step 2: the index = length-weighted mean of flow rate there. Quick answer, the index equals 15.5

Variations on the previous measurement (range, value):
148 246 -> 16.8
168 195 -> 17.1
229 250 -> 18.4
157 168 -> 12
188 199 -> 17.6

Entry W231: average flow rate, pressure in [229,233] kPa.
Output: 18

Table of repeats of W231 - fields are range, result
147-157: 16.6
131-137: 17.4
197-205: 17.3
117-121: 17.2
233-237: 17.5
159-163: 11.8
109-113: 17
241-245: 18.3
